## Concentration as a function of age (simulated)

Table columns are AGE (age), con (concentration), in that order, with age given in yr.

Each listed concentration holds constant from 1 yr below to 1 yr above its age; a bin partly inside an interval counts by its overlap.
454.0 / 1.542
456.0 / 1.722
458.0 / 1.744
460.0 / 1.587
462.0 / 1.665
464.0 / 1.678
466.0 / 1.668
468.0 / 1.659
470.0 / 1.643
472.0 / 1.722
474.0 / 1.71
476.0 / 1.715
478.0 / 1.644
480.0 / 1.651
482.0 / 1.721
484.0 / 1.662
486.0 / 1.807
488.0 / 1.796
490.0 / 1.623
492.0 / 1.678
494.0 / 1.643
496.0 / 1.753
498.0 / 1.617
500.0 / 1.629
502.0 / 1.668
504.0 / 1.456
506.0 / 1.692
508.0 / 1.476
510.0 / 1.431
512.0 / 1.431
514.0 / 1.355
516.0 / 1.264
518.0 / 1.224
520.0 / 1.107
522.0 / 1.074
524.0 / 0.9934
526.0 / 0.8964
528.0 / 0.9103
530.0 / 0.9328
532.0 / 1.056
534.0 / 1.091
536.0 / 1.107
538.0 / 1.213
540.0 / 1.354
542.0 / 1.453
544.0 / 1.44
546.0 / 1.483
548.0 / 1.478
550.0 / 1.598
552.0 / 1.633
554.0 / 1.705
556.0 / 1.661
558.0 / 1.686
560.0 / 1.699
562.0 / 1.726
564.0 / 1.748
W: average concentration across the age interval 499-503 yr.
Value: 1.65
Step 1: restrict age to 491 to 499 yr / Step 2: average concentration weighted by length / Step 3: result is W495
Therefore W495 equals 1.67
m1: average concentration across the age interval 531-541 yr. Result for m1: 1.16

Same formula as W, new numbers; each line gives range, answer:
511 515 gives 1.39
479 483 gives 1.69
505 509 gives 1.58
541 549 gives 1.46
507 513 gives 1.45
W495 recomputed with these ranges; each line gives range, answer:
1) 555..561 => 1.68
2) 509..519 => 1.34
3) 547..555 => 1.6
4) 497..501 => 1.62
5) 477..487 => 1.7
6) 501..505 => 1.56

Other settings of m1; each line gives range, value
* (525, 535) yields 0.977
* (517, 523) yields 1.14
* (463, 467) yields 1.67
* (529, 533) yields 0.994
